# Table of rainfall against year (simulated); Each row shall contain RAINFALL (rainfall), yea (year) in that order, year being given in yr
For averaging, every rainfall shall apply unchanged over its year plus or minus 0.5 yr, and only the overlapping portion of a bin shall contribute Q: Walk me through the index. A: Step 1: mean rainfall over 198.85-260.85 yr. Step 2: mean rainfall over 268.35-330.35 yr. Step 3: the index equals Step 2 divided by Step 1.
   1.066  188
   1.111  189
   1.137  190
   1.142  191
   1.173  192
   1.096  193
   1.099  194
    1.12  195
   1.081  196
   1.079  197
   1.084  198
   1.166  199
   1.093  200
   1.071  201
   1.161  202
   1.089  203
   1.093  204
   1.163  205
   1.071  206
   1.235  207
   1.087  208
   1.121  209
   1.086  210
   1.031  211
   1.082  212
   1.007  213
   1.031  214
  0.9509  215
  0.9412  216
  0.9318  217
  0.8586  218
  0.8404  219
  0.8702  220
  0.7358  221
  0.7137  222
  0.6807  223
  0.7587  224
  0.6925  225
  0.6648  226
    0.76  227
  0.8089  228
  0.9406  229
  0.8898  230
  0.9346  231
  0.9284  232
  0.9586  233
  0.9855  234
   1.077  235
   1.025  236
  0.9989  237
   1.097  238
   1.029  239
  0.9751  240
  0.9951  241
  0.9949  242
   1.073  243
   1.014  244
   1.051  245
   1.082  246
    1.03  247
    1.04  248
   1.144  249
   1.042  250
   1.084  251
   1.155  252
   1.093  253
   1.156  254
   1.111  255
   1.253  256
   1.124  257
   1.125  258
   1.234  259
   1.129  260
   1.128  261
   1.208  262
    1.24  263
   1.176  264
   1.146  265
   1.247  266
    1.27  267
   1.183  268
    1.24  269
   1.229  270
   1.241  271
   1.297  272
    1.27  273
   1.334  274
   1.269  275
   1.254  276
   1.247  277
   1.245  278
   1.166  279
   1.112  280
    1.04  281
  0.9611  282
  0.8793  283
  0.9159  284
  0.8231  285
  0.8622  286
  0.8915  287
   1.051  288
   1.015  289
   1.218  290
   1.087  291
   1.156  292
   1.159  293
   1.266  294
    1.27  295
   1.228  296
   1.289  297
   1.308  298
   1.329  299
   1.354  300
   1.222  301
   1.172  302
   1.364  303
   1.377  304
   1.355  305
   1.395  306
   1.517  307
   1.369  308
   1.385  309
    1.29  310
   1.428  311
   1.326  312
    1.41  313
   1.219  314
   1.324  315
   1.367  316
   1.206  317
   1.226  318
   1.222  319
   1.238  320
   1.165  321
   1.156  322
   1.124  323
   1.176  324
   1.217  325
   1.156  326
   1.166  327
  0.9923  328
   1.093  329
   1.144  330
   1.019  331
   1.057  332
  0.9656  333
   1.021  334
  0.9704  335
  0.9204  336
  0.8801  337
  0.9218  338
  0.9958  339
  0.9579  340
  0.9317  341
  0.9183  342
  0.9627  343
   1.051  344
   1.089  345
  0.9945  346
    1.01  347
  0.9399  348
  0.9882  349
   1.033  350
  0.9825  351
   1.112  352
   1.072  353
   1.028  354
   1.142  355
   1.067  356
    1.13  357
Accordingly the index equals 1.20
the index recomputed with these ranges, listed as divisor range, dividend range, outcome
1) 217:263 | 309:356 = 1.11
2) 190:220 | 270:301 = 1.08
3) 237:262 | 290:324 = 1.17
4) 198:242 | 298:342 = 1.22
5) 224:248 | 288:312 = 1.34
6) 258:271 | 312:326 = 1.03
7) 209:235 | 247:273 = 1.31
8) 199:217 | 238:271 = 1.05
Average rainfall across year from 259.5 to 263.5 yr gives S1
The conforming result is 1.18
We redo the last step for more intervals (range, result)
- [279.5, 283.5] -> 0.998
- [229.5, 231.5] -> 0.912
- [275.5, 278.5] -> 1.25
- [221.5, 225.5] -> 0.711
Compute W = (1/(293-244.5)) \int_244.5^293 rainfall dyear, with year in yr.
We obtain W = 1.13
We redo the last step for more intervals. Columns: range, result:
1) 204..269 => 1.03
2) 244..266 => 1.13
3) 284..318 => 1.24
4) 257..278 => 1.22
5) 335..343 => 0.937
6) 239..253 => 1.05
